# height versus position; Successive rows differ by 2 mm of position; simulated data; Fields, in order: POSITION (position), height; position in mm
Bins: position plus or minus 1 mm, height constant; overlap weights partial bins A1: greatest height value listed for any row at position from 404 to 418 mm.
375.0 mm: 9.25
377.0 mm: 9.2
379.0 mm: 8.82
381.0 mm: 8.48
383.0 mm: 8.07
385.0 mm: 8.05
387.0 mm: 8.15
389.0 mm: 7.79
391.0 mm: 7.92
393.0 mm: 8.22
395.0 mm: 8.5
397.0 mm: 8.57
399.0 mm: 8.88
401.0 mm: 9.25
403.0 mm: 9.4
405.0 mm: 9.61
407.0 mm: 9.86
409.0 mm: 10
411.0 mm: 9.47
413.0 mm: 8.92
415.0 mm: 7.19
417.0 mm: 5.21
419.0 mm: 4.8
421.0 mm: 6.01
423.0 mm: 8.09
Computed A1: 10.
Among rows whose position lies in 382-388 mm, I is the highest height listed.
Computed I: 8.15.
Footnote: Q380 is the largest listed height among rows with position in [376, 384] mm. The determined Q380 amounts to 9.2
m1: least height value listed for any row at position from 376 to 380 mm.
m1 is 8.82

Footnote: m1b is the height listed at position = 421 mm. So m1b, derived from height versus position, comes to 6.01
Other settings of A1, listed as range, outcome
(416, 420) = 5.21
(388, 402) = 9.25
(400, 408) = 9.86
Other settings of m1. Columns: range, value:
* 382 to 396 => 7.79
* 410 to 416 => 7.19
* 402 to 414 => 8.92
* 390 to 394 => 7.92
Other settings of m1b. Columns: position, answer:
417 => 5.21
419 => 4.8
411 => 9.47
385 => 8.05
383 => 8.07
